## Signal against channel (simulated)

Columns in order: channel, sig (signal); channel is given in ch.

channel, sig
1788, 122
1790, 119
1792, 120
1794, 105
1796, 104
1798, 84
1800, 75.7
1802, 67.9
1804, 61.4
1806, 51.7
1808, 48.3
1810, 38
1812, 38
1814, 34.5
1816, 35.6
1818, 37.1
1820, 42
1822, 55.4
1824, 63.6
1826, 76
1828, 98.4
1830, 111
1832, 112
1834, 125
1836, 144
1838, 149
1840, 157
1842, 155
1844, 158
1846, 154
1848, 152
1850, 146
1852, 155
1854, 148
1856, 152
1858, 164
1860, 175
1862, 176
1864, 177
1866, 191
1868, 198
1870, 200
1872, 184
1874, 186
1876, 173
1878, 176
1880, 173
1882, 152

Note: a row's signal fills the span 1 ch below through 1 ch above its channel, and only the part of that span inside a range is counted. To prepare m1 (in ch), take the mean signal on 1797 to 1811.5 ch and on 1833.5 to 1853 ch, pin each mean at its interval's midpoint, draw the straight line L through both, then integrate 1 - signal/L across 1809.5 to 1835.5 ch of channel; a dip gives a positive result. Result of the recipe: 9.39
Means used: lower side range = 60.2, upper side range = 150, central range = 68.7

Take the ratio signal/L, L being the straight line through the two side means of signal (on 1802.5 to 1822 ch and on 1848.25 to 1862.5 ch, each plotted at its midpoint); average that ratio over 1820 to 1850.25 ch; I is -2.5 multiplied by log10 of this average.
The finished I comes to -0.13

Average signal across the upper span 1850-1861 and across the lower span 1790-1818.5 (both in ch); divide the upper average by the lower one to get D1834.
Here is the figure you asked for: 2.4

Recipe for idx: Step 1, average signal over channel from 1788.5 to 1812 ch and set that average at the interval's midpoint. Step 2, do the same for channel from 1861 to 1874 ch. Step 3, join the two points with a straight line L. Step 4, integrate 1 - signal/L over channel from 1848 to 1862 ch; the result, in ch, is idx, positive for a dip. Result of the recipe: 0.8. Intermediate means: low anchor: 78.7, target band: 158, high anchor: 188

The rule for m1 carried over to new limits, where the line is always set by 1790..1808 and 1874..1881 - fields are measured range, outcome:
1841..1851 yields -1.0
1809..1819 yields 6.4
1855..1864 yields -0.8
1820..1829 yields 3.5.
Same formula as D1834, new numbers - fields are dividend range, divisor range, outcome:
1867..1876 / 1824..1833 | 1.99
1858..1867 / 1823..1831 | 2.04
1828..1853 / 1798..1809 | 2.24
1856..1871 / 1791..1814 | 2.56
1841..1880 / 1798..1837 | 2.44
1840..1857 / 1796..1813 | 2.51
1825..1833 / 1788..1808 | 1.14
